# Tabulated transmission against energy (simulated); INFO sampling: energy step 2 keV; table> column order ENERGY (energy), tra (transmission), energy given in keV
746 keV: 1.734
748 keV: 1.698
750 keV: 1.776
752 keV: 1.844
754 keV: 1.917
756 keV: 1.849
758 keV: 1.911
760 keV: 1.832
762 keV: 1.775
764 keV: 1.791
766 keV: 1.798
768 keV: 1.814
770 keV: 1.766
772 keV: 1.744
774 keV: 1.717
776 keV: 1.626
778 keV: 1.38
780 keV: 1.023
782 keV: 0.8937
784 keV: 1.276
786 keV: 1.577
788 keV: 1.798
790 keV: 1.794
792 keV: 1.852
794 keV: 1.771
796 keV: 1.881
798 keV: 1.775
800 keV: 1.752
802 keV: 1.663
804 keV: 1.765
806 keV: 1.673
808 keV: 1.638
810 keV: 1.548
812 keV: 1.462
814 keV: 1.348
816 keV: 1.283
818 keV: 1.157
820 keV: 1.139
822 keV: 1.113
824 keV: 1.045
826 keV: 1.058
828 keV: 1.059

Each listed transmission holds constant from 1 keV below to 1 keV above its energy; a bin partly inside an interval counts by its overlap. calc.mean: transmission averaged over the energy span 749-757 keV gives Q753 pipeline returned 1.85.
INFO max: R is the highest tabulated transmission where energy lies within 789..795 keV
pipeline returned 1.852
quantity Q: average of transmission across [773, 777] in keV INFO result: 1.67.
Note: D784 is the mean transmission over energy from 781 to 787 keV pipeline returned 1.25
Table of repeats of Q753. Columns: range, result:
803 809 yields 1.69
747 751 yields 1.74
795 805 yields 1.77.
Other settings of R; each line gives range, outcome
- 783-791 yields 1.798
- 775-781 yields 1.626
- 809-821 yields 1.548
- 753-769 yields 1.917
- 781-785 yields 1.276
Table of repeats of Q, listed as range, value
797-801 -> 1.76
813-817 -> 1.32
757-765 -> 1.83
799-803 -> 1.71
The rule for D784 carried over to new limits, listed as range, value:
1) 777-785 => 1.14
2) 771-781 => 1.5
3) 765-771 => 1.79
